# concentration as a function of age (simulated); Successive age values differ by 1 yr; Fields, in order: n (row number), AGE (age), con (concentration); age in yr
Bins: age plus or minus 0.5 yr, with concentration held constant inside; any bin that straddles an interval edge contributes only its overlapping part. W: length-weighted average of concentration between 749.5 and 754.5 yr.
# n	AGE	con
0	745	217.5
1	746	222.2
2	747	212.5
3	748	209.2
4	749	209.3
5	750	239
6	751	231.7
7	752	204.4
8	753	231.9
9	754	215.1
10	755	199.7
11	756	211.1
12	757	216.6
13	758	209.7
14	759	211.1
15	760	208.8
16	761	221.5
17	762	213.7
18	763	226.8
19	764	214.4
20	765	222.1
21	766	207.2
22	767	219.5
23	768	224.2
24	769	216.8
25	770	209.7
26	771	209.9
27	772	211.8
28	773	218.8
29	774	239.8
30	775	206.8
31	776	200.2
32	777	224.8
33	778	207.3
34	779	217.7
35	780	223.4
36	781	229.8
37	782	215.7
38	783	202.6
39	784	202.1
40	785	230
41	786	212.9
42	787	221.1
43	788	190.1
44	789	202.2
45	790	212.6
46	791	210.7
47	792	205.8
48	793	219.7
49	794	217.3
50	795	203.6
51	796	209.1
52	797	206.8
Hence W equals 224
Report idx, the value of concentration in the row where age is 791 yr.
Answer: 210.7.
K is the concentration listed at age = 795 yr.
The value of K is 203.6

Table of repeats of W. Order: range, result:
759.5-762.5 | 215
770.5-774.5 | 220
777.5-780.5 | 216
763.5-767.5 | 216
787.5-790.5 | 202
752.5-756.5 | 214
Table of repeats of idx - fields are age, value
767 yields 219.5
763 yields 226.8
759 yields 211.1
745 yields 217.5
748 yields 209.2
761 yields 221.5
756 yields 211.1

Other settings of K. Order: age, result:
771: 209.9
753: 231.9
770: 209.7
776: 200.2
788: 190.1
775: 206.8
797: 206.8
